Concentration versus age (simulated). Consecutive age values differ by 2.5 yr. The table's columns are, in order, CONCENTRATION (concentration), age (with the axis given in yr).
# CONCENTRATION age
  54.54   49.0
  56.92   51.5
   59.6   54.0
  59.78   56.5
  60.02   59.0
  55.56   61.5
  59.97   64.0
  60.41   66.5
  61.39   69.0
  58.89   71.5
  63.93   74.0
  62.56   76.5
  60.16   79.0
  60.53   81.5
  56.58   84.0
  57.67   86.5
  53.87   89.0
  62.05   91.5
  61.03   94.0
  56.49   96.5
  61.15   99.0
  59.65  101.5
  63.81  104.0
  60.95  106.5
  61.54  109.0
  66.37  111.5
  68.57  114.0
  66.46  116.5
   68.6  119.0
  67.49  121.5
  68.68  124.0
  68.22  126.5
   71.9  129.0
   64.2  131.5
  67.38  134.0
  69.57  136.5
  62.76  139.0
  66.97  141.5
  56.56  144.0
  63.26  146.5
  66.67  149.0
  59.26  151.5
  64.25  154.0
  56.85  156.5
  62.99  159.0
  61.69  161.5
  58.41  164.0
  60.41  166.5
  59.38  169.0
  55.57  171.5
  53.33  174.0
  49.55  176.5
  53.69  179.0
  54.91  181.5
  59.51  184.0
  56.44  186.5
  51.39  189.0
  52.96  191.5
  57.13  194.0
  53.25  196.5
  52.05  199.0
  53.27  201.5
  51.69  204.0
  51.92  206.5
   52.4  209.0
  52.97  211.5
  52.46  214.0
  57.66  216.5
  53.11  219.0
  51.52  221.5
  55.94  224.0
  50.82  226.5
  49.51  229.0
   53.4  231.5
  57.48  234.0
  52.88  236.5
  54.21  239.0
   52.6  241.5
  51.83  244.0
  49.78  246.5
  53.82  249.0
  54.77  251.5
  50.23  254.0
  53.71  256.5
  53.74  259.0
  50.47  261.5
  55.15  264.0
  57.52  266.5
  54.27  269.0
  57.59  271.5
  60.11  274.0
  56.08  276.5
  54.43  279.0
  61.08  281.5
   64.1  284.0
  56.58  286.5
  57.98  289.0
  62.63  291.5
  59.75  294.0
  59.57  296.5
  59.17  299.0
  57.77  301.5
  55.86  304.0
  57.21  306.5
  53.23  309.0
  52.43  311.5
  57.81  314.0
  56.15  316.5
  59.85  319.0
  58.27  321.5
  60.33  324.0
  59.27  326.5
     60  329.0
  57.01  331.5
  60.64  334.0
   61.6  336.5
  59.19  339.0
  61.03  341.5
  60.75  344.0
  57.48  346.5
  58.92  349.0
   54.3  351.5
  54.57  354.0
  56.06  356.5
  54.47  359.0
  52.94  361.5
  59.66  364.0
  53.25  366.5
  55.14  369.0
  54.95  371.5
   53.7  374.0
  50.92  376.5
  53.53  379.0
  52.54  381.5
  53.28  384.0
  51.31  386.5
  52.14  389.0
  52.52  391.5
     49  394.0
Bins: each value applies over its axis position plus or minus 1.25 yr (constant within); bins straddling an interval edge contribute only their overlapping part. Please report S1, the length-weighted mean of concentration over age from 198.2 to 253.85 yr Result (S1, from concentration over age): 53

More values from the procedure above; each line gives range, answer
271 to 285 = 58.9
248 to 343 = 57.4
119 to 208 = 59.6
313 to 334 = 58.7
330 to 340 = 59.6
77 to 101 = 59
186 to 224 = 53.4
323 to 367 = 57.9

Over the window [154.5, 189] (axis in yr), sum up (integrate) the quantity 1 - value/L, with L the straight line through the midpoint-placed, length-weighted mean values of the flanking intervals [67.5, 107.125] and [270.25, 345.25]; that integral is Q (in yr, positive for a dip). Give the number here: 1.39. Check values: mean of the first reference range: 60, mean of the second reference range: 58.6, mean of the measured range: 57.1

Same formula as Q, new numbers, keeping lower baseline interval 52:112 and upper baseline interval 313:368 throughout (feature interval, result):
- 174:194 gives 1.7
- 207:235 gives 2.6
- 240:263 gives 2.5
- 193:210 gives 1.7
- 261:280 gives 0.8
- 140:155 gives -0.8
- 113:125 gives -1.6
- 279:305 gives -0.4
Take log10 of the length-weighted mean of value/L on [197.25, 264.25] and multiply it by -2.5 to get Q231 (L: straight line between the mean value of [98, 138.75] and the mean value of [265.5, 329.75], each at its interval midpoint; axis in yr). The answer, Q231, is 0.15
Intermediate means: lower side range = 65.9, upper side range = 58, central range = 52.9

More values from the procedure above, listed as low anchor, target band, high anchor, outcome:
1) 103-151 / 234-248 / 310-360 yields 0.17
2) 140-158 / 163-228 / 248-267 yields 0.08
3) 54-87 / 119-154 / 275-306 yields -0.11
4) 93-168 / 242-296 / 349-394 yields 0.04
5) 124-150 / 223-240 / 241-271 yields 0.05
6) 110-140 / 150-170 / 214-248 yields 0.04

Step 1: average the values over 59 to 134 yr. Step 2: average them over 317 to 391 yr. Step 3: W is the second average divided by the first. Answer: 0.90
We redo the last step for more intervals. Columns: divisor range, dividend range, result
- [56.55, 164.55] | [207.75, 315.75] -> 0.88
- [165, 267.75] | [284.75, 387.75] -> 1.06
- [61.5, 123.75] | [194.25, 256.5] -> 0.86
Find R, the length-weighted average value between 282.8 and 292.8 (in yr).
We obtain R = 60.3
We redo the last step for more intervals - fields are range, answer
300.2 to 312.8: 55.3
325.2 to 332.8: 58.8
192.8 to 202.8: 53.9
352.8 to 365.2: 55.5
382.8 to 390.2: 52.2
